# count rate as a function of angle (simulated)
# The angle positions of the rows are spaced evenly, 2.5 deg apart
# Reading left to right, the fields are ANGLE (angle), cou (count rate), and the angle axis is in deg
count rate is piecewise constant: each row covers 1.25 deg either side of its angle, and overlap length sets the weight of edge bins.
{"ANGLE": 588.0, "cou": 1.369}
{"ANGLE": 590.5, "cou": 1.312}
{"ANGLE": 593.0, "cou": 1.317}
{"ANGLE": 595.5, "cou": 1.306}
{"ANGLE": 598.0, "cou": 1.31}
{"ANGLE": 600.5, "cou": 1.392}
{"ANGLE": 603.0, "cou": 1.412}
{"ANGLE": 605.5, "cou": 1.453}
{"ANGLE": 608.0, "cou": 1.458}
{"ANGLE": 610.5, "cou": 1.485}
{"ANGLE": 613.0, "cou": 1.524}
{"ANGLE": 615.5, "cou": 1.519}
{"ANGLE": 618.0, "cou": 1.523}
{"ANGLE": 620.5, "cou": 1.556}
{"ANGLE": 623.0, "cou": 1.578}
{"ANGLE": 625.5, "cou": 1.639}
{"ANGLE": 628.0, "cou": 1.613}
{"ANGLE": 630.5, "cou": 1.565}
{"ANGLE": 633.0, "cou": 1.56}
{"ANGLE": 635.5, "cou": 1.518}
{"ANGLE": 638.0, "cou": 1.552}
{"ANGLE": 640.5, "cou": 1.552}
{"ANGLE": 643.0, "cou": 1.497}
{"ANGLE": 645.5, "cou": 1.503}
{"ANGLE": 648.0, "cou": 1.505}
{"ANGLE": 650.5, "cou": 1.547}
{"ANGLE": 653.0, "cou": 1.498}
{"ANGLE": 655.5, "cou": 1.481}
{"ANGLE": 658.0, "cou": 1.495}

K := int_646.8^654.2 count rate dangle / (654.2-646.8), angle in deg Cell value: 1.52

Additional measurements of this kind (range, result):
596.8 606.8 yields 1.39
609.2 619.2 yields 1.51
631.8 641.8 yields 1.55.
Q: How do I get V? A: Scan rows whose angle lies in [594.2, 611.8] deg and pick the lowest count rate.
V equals 1.306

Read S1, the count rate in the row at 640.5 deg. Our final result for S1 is 1.552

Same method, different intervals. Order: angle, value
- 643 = 1.497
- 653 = 1.498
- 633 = 1.56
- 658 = 1.495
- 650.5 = 1.547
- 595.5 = 1.306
